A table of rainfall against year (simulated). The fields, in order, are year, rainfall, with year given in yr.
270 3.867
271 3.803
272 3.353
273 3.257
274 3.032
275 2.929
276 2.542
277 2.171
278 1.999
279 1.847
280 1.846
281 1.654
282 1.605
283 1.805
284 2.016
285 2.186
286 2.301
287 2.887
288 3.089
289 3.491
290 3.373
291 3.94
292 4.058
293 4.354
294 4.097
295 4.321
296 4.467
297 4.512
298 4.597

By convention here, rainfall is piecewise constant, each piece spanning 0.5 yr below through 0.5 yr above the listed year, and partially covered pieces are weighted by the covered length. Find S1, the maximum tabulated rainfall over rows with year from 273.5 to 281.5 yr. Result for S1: 3.032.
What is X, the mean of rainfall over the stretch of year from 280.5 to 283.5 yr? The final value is 1.69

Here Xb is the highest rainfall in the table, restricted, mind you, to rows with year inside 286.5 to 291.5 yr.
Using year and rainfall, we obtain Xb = 3.94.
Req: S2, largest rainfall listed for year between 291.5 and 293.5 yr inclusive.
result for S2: 4.354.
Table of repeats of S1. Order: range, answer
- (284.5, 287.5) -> 2.887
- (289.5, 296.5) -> 4.467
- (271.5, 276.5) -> 3.353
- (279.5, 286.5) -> 2.301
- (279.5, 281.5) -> 1.846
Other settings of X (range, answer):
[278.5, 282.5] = 1.74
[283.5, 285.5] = 2.1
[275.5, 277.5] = 2.36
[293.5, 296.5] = 4.29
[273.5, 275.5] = 2.98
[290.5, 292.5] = 4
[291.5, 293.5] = 4.21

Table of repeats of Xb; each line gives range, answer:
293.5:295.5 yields 4.321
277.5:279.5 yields 1.999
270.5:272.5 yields 3.803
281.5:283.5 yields 1.805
